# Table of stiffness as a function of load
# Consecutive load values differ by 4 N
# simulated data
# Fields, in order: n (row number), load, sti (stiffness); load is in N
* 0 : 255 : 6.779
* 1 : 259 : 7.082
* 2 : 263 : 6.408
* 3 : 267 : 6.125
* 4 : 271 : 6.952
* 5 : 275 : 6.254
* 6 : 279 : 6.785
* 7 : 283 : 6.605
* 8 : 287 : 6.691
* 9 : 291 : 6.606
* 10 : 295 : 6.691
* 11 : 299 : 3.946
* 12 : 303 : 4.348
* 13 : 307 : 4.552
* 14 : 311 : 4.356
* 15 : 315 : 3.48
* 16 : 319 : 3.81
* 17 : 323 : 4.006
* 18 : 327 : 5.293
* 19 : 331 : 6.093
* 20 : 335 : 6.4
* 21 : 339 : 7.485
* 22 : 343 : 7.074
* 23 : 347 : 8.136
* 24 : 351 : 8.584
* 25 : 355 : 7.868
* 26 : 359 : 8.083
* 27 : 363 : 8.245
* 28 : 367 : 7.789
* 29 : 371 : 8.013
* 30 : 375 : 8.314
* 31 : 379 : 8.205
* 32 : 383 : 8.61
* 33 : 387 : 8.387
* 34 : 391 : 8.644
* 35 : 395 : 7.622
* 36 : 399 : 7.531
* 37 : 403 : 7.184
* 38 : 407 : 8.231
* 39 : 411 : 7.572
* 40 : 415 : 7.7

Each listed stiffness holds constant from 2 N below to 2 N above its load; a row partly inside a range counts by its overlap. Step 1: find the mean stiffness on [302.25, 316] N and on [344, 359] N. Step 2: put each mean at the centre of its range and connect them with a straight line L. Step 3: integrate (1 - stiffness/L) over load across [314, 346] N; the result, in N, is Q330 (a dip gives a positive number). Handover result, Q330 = 3.3 N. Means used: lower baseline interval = 4.22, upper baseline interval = 8.11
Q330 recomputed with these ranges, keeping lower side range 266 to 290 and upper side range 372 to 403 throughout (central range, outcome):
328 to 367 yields 0.33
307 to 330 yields 9.18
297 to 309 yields 4.60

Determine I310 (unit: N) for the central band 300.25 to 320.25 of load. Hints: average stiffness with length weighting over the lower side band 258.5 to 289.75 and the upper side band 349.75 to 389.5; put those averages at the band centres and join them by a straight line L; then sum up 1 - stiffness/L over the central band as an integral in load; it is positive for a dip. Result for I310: 8.6 N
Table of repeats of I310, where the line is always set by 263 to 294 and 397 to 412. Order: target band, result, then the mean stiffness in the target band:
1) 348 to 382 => -3.98 N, 8.15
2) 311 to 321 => 4.50 N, 3.79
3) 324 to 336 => 2.19 N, 5.73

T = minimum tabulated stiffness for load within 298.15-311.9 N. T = 3.946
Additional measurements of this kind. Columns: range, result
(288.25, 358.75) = 3.48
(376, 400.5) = 7.531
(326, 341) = 5.293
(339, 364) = 7.074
